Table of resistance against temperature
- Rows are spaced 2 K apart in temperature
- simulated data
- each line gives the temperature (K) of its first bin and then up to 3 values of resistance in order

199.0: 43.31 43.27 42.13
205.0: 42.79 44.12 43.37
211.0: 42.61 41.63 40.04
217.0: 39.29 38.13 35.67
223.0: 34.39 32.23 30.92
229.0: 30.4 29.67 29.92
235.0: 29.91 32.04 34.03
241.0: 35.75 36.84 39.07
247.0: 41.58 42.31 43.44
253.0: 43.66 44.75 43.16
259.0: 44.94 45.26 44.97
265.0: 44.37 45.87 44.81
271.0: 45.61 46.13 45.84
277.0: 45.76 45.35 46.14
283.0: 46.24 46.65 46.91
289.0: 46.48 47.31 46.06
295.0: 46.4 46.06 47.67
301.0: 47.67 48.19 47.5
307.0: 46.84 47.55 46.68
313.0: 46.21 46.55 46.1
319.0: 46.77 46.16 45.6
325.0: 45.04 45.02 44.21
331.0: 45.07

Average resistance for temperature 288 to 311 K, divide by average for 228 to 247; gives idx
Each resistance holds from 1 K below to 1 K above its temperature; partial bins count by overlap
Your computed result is 1.4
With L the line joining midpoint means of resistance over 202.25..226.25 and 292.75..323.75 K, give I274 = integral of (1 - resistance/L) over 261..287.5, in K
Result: -0.9 K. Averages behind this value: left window 39.6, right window 46.8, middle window 45.7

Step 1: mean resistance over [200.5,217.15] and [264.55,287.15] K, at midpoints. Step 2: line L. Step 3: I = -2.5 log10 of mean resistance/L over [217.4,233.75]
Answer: 0.29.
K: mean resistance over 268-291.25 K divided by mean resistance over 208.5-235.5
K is 1.30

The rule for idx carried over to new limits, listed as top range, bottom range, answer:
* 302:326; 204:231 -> 1.23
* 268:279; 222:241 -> 1.44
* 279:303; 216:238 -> 1.42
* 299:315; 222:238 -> 1.51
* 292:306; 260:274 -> 1.04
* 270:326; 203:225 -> 1.16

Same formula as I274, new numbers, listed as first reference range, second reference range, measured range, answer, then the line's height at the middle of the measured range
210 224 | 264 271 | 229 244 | 3.21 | 41.2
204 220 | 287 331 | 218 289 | 5.33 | 43.6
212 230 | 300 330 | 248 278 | -3.08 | 40.6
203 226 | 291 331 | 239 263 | 0.30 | 42.2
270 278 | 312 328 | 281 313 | -0.71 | 45.9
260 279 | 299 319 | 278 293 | -0.11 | 46.1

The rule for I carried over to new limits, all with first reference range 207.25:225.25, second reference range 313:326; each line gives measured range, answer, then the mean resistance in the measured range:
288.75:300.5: -0.06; 46.7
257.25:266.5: -0.07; 44.8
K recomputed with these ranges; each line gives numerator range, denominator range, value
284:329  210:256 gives 1.26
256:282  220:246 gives 1.37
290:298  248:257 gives 1.07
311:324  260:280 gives 1.02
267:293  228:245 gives 1.41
